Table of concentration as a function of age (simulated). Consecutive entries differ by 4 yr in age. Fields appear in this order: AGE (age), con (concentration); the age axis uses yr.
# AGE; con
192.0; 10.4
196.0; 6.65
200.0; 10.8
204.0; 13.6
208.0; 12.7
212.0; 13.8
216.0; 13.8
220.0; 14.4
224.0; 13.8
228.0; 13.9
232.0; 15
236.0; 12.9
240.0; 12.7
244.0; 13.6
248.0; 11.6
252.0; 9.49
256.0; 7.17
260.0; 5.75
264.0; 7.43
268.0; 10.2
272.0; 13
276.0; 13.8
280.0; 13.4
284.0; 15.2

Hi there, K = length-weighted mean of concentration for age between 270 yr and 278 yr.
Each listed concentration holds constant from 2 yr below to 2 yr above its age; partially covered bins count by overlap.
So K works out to 13.4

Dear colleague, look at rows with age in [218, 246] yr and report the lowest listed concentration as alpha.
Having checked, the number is 12.7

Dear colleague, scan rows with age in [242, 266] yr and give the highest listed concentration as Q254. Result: 13.6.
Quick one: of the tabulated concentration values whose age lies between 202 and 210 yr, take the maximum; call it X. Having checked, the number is 13.6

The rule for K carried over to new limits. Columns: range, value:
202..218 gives 13.5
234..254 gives 12.1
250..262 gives 7.47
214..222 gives 14.1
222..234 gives 14.2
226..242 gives 13.6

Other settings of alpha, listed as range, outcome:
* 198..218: 10.8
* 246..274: 5.75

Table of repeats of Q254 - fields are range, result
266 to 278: 13.8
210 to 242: 15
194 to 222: 14.4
